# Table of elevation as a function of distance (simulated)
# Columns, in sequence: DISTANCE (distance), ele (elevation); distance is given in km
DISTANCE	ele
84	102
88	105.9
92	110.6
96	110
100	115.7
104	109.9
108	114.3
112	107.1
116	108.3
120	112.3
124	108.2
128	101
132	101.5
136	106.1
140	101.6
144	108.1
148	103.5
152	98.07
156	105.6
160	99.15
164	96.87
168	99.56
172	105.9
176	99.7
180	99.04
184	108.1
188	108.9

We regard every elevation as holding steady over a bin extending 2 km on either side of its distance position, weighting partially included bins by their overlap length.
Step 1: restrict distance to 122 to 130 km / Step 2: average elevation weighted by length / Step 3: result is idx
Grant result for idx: 105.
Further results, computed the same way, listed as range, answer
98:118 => 111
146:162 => 102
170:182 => 102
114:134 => 106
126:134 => 101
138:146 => 105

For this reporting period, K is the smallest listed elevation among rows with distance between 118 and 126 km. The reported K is 108.2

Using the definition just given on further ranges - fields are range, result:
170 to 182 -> 99.04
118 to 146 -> 101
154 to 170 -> 96.87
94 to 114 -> 107.1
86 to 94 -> 105.9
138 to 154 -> 98.07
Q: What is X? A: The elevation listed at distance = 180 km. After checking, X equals 99.04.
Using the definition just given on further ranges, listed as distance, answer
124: 108.2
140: 101.6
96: 110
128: 101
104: 109.9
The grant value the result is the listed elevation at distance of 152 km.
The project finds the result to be 98.07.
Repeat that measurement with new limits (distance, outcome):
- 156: 105.6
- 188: 108.9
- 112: 107.1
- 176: 99.7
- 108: 114.3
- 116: 108.3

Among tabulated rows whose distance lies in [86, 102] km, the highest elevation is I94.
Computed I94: 115.7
